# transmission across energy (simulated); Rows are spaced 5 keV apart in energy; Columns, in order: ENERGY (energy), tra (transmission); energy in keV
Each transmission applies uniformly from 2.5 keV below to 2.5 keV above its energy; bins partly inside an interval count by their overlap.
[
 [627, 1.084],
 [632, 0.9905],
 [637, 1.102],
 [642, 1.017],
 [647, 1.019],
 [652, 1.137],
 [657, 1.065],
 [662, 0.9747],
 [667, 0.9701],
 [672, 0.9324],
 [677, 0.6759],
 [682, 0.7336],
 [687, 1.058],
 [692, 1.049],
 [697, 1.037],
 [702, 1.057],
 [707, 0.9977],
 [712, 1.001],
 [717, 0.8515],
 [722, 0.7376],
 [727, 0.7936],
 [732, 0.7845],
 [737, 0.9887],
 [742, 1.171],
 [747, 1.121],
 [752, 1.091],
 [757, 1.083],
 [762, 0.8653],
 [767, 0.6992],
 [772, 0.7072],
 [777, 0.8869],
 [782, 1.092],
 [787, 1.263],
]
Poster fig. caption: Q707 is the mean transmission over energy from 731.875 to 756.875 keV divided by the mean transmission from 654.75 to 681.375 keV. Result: 1.17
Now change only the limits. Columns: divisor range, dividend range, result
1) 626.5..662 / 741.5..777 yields 0.90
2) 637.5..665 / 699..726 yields 0.88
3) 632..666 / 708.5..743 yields 0.86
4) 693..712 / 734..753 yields 1.06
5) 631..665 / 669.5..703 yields 0.89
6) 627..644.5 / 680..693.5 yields 0.91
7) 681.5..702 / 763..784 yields 0.84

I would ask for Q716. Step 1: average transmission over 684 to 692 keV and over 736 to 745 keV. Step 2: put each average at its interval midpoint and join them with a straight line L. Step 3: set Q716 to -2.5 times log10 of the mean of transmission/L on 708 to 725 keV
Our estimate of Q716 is 0.22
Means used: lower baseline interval 1.03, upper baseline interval 1.1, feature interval 0.873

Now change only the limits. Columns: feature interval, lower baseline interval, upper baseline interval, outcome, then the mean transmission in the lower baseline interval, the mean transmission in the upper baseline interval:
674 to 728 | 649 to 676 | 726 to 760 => 0.10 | 0.997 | 1.01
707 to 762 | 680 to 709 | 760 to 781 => -0.08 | 0.993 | 0.809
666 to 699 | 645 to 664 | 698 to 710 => 0.13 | 1.05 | 1.03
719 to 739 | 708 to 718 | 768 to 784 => 0.13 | 0.948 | 0.871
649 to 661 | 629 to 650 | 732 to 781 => -0.06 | 1.04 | 0.952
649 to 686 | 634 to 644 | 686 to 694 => 0.13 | 1.06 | 1.05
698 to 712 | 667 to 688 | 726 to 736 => -0.22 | 0.849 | 0.818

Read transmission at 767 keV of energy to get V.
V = 0.6992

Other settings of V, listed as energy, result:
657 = 1.065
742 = 1.171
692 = 1.049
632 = 0.9905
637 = 1.102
